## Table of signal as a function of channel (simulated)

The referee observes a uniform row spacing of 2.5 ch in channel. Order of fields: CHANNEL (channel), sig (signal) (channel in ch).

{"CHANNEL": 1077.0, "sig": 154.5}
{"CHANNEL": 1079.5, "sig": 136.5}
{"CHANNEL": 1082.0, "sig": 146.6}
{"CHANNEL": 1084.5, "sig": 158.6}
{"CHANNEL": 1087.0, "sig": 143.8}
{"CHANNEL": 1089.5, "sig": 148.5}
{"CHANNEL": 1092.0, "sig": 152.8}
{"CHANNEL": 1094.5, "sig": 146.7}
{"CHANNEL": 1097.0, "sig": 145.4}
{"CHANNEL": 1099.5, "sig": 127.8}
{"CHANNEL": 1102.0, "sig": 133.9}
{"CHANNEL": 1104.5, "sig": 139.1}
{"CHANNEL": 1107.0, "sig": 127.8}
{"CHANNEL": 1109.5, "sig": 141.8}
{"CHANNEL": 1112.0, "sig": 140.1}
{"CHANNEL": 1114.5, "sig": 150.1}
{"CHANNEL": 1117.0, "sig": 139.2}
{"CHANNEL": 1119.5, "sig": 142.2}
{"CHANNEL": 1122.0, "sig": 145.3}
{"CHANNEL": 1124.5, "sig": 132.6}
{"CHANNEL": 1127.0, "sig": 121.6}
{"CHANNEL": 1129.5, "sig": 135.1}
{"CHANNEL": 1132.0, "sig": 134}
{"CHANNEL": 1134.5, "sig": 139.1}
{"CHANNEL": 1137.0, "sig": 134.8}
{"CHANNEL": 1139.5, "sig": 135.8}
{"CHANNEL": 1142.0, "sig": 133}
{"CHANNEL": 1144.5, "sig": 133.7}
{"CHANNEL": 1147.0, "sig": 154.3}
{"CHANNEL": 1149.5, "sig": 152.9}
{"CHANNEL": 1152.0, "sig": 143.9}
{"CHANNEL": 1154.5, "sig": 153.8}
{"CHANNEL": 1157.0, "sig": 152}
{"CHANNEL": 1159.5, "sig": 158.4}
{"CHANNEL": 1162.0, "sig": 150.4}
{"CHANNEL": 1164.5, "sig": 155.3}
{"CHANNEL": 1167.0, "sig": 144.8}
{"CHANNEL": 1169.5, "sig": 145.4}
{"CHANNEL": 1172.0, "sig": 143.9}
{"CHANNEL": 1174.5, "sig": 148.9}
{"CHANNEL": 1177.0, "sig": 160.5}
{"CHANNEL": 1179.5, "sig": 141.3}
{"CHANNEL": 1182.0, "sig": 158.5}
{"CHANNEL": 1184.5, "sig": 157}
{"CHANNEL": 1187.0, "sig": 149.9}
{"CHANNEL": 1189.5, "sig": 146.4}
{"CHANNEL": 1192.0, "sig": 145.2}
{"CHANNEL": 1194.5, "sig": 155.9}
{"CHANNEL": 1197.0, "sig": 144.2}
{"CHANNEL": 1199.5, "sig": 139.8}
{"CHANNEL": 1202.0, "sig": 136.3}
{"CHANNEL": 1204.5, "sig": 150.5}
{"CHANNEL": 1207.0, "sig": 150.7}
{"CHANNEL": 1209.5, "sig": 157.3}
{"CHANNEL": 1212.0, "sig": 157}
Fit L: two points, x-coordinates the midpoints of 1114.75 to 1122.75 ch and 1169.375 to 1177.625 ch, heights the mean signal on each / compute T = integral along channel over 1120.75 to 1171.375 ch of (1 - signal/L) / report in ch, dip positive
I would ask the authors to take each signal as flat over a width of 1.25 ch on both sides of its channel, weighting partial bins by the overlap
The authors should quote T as 1.2 ch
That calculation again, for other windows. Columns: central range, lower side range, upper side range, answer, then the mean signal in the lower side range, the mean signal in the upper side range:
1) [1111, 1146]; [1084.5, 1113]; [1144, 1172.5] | 2.0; 141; 150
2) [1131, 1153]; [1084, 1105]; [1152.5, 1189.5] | 1.2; 144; 151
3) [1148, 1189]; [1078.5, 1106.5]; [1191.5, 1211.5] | -1.3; 143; 148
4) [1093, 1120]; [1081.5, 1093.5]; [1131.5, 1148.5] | 1.2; 150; 138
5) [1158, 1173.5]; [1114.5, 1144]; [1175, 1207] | -0.7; 136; 149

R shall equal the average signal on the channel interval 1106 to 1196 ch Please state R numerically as 145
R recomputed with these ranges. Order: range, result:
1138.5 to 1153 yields 142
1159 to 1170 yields 151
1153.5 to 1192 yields 151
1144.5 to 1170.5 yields 150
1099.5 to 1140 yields 137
